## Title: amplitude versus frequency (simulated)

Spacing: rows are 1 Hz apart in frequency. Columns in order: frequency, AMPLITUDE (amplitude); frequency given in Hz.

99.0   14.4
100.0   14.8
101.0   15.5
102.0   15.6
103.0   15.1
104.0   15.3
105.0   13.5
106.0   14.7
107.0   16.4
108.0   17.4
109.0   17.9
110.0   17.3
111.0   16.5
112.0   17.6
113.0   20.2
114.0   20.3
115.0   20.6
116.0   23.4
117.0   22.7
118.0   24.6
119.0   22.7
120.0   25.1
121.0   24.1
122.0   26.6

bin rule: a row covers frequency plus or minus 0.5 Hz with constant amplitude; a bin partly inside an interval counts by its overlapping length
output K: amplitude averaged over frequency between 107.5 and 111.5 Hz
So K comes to 17.3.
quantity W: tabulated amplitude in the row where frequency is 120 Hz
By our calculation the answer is 25.1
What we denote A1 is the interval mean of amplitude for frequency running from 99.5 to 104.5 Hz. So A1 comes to 15.3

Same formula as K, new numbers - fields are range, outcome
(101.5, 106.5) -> 14.8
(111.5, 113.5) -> 18.9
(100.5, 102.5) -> 15.6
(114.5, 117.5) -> 22.2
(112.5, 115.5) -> 20.4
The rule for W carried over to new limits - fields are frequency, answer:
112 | 17.6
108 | 17.4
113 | 20.2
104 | 15.3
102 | 15.6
